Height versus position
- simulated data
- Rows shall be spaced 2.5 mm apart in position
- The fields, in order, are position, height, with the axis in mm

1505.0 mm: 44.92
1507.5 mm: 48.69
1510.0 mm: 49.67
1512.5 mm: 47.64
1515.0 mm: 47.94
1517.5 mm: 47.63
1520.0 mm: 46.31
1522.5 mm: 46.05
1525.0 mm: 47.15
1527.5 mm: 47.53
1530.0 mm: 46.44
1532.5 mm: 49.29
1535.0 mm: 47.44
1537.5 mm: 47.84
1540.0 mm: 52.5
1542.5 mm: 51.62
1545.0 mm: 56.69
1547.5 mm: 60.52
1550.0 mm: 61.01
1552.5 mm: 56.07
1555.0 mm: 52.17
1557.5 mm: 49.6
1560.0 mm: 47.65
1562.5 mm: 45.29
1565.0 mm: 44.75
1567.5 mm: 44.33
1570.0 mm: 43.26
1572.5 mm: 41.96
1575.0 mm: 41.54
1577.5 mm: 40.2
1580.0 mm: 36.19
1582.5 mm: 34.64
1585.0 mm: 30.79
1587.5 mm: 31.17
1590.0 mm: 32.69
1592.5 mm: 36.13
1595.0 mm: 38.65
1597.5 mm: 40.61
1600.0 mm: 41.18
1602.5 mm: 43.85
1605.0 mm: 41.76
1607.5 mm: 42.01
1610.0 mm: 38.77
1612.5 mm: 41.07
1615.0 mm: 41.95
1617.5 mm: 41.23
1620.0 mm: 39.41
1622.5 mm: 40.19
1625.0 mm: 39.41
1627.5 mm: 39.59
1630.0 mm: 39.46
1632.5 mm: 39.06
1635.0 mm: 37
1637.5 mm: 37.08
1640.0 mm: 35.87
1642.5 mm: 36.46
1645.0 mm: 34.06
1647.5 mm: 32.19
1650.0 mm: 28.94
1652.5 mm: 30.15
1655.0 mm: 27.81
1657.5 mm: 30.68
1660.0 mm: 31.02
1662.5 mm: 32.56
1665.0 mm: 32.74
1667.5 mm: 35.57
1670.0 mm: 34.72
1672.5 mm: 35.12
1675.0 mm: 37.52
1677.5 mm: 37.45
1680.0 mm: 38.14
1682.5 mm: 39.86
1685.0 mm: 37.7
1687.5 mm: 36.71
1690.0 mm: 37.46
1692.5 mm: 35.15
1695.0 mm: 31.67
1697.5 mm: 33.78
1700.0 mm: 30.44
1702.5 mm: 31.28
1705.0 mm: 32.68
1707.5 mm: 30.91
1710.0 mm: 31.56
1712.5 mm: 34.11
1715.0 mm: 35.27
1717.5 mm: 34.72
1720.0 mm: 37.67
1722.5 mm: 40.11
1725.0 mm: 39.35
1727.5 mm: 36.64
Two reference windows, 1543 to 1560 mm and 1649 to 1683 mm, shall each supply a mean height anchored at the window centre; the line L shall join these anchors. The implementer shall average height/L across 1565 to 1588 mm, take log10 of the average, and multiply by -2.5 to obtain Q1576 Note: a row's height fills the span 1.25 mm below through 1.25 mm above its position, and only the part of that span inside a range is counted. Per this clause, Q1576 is 0.29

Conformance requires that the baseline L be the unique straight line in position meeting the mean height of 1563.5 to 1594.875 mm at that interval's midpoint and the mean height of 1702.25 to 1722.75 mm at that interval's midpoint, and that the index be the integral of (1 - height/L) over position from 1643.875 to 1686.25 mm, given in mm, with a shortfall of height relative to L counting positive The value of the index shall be 2.0 mm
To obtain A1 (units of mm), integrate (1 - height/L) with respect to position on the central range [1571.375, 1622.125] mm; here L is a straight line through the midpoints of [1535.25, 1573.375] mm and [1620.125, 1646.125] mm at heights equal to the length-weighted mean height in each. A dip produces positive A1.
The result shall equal 5.4 mm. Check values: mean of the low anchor 50.4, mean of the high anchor 37.9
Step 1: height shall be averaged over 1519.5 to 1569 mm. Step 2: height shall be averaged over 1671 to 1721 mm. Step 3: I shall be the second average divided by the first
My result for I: 0.70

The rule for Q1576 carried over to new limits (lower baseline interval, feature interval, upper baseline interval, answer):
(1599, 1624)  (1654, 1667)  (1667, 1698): 0.204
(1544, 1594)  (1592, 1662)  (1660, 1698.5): 0.070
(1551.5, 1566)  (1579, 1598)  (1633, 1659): 0.244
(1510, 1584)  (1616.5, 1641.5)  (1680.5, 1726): 0.061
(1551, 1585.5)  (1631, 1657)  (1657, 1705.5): 0.120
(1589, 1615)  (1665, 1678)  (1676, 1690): 0.074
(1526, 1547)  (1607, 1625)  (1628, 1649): -0.029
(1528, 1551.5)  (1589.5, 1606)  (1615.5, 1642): 0.105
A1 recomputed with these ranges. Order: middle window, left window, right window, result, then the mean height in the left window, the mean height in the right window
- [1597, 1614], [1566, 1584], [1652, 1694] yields -1.2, 40.2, 34.8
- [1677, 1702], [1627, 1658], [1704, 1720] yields -1.3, 34.5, 33.6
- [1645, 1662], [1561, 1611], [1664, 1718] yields 2.8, 39.5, 34.8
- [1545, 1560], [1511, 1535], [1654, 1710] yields -3.4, 47.4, 34.1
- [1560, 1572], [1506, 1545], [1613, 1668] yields -0.2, 48.5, 35.6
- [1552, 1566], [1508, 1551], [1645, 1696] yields -0.6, 50.1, 34.2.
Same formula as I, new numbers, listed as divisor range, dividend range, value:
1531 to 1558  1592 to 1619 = 0.77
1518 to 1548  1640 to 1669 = 0.65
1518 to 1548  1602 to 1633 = 0.82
